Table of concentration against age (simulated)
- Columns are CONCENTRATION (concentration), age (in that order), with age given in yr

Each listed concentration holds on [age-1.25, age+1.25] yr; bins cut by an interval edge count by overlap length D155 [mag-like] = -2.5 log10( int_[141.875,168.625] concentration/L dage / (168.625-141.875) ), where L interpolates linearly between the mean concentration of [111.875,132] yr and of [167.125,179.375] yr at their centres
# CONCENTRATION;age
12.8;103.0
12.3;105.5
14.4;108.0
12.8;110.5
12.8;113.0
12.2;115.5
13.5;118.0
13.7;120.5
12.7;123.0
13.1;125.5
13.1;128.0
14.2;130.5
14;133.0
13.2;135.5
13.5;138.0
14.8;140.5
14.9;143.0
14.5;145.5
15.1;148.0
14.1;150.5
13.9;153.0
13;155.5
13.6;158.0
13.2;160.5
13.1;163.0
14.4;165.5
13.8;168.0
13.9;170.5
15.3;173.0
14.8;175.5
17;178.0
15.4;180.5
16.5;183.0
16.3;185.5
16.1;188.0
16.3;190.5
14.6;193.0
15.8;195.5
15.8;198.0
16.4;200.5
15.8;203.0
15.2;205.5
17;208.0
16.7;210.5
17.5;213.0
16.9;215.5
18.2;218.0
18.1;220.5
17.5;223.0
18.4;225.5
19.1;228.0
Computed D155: 0.03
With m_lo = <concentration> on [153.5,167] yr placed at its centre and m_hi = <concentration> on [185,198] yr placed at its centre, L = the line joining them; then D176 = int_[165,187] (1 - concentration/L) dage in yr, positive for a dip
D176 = -1.0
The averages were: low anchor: 13.5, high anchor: 15.8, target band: 15.3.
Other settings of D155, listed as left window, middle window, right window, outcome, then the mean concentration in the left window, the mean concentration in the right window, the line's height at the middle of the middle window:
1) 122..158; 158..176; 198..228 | 0.08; 13.9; 17.1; 15.1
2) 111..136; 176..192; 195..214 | -0.05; 13.2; 16.3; 15.5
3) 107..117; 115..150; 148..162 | -0.04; 13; 13.7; 13.3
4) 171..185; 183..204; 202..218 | 0.02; 15.7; 16.7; 16.2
